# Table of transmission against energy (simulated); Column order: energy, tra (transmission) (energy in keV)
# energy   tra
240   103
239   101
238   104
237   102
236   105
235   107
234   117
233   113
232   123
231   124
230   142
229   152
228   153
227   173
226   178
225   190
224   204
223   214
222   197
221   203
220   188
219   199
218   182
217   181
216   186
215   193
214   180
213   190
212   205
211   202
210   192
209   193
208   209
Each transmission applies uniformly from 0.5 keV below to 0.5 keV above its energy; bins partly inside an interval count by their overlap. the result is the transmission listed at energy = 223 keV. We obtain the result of 214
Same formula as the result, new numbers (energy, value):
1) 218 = 182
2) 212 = 205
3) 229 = 152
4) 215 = 193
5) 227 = 173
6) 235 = 107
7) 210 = 192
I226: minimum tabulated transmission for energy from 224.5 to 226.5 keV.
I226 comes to 178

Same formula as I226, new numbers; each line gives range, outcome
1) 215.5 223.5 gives 181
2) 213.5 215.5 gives 180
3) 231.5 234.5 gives 113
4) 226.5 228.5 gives 153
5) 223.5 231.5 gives 124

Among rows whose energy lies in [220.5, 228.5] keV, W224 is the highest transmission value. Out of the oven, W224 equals 214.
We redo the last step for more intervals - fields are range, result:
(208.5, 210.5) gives 193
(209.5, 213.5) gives 205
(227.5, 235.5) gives 153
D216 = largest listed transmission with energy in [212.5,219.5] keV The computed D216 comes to 199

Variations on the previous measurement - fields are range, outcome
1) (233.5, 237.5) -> 117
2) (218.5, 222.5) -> 203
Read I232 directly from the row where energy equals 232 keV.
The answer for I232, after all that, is 123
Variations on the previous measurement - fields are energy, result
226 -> 178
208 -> 209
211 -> 202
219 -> 199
